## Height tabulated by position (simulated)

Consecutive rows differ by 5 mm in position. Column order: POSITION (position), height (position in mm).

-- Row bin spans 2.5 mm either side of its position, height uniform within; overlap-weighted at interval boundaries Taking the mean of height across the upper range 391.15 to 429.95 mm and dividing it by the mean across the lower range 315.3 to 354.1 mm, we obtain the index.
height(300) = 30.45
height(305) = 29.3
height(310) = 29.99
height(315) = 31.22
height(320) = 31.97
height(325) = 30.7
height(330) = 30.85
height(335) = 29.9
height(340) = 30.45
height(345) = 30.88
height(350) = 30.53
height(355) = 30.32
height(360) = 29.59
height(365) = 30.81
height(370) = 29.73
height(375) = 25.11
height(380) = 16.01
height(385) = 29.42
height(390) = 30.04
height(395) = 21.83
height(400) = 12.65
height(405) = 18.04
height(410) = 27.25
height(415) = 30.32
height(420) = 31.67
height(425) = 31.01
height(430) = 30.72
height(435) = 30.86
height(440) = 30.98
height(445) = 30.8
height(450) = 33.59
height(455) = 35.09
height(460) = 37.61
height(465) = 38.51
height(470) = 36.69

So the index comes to 0.8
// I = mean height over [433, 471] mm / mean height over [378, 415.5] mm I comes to 1.5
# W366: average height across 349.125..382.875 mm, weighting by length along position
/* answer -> 27.3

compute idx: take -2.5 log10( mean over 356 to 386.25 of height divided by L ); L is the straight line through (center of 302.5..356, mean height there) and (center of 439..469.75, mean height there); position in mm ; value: 0.19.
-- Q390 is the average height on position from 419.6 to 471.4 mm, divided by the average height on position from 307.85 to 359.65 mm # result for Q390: 1.09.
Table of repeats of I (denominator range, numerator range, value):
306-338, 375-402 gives 0.73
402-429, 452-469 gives 1.34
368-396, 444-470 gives 1.39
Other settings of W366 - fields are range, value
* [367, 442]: 26.4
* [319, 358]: 30.6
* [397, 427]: 25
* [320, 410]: 27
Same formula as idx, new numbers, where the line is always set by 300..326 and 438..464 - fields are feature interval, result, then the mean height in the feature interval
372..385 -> 0.384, 22.6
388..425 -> 0.302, 24.9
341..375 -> 0.062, 29.9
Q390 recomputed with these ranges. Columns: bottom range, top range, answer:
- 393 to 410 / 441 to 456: 1.74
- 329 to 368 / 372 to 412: 0.74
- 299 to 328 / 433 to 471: 1.12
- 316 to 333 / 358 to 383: 0.84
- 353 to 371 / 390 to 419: 0.77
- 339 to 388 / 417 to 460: 1.14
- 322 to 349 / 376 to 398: 0.79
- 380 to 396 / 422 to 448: 1.20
